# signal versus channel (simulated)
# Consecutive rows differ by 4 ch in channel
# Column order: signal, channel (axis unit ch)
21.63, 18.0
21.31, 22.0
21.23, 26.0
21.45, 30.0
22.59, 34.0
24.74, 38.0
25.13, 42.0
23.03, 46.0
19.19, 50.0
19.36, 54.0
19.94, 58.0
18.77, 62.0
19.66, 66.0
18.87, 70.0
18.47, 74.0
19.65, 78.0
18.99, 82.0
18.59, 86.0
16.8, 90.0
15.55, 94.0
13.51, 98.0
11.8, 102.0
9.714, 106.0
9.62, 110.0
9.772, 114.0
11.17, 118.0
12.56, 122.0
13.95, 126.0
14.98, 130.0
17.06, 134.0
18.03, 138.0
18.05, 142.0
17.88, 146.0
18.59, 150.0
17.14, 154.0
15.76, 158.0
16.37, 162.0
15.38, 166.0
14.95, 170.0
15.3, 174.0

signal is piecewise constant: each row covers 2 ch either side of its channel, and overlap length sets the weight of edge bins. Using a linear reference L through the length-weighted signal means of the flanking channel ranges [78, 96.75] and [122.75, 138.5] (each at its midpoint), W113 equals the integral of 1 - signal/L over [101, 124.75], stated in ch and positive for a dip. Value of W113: 8.0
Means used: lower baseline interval 17.6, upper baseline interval 15.5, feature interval 10.8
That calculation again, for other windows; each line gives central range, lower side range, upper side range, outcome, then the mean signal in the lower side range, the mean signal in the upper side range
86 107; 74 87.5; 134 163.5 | 5.09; 19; 17.4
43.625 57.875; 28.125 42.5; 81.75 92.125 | 0.76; 23.3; 17.9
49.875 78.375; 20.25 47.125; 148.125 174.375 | 2.69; 22.8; 16.3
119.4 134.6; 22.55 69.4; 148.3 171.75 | 2.98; 21.3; 16.4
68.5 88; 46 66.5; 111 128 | -2.30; 19.7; 11.7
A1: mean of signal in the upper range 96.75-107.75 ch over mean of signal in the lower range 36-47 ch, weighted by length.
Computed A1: 0.47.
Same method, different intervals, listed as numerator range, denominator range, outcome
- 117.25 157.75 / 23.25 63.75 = 0.75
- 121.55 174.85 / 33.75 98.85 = 0.83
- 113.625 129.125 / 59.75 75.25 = 0.65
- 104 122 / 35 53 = 0.45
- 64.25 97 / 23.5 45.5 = 0.79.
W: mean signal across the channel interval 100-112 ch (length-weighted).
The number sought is 10.4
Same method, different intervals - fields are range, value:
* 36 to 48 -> 24.3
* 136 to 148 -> 18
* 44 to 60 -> 20.4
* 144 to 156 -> 17.9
